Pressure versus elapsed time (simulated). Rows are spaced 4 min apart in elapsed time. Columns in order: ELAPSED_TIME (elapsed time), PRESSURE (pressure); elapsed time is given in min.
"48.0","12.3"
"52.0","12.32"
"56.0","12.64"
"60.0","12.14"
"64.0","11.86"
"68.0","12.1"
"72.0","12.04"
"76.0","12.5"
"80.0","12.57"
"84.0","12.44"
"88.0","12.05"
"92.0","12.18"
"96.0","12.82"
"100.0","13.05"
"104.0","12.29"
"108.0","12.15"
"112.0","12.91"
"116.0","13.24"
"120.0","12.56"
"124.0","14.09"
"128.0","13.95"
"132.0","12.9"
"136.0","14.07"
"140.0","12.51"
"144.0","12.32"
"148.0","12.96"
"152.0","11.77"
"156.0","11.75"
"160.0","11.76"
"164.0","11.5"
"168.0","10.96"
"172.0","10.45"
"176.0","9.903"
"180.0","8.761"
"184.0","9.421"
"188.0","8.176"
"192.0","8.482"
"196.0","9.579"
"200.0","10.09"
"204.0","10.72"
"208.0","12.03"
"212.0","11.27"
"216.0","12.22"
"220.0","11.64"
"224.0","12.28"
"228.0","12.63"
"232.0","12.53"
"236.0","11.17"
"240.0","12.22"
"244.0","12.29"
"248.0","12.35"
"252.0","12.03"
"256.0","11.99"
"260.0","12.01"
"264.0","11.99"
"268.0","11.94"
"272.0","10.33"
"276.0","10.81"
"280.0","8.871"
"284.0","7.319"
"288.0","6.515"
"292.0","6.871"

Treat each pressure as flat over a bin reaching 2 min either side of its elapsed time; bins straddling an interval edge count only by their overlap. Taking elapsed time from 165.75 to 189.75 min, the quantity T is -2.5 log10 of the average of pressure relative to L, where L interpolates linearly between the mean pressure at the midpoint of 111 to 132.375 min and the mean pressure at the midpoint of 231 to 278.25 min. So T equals 0.30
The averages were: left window 13.3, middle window 9.65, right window 11.8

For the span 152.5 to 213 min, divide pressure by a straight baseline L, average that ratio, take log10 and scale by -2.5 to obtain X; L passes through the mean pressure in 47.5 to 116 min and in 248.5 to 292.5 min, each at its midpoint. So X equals 0.091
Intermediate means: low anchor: 12.4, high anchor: 10.2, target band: 10.3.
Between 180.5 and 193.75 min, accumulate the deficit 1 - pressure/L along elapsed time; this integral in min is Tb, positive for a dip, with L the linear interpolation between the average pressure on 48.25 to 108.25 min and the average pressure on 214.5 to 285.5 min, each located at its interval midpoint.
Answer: 3.5 min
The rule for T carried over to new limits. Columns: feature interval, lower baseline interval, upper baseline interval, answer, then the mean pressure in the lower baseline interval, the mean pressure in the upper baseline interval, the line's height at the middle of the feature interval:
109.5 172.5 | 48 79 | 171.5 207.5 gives -0.18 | 12.2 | 9.57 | 10.6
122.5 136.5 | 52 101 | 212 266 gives -0.12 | 12.4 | 12.1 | 12.3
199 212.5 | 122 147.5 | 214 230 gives 0.12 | 13.3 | 12.2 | 12.4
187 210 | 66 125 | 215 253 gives 0.23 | 12.6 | 12.1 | 12.2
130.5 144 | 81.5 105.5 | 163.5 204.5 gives -0.17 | 12.5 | 9.73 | 11.1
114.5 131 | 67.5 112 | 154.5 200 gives -0.17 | 12.4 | 10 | 11.5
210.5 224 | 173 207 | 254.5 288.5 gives -0.20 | 9.5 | 10.3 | 9.78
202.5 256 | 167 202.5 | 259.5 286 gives -0.20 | 9.51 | 10.4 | 9.95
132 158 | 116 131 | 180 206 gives -0.03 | 13.5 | 9.36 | 12.2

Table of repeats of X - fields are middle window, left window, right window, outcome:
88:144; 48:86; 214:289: -0.08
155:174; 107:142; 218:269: 0.14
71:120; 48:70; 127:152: 0.00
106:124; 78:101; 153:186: -0.09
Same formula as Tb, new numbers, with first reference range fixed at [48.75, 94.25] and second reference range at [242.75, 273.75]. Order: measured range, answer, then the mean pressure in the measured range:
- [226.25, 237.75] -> -0.19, 12.1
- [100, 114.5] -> -0.44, 12.6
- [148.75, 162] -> 0.23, 11.9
